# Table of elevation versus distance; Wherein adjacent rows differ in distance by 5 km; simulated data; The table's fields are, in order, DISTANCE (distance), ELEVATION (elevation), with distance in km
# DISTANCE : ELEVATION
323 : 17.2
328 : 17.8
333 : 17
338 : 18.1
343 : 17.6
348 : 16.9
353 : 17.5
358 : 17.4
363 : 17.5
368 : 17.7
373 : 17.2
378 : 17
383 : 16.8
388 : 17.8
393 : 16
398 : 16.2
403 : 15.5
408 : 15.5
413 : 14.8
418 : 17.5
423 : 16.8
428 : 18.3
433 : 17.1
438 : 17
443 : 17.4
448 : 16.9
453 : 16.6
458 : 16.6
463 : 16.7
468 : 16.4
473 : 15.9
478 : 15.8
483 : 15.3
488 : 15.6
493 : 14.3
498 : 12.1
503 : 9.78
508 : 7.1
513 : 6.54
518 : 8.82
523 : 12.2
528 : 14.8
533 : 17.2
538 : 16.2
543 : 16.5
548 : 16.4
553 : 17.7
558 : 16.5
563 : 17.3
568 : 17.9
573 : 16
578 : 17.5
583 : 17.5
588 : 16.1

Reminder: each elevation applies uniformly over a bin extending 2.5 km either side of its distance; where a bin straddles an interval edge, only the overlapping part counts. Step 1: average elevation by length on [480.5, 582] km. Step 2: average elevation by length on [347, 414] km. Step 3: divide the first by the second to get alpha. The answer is 0.86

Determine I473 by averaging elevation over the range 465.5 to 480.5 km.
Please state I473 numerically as 16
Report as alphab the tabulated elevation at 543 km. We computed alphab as 16.5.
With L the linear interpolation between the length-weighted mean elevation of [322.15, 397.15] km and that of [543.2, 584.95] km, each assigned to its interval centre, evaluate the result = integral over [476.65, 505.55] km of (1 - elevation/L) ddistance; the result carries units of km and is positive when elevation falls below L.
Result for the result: 5.8 km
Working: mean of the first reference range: 17.3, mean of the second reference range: 17.1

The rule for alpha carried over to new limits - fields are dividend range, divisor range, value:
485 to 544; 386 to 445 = 0.75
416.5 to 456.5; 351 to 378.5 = 0.99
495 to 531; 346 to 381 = 0.60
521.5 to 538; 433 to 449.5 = 0.88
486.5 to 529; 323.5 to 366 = 0.63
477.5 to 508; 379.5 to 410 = 0.80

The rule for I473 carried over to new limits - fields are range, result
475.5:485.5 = 15.6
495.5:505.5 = 10.9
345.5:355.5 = 17.2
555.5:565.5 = 16.9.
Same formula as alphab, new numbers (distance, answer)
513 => 6.54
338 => 18.1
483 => 15.3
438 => 17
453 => 16.6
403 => 15.5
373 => 17.2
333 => 17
